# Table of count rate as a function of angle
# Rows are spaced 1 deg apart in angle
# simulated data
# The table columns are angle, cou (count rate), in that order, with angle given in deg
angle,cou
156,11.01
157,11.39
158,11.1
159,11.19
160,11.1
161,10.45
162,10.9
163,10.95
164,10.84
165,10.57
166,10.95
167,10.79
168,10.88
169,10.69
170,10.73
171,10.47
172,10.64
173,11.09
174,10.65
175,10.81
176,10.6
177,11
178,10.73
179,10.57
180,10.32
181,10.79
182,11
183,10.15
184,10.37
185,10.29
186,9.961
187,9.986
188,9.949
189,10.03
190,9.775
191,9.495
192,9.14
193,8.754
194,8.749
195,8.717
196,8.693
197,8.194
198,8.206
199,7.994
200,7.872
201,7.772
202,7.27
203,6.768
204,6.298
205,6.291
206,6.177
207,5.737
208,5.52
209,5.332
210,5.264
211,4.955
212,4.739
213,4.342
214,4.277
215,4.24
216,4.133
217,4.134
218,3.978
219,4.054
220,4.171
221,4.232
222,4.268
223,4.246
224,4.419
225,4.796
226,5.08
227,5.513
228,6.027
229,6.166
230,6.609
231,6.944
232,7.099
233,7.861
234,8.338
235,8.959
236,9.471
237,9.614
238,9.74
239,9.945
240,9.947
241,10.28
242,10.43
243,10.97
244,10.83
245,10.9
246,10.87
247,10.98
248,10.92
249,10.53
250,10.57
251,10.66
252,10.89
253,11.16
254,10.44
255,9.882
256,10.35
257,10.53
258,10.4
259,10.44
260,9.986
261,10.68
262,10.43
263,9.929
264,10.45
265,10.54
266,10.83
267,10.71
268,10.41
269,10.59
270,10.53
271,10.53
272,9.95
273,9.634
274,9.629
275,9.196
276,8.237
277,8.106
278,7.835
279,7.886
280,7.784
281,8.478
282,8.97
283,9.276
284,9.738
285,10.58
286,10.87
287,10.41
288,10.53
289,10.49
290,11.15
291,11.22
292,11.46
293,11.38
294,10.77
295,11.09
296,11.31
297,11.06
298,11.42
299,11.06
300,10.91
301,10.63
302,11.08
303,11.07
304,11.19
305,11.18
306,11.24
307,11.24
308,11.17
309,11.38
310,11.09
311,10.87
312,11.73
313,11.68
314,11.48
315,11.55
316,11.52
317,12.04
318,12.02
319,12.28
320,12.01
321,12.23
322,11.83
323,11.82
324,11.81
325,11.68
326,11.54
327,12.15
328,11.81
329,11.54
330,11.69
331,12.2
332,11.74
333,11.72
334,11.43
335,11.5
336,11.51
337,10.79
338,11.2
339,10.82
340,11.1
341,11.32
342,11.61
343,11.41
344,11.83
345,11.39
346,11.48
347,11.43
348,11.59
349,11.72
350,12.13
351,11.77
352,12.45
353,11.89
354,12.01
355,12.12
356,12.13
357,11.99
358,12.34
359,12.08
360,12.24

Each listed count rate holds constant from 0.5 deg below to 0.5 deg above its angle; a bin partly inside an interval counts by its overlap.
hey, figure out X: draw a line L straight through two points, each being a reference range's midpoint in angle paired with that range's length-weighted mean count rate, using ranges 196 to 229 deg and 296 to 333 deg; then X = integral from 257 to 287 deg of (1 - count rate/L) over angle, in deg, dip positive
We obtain -2.60 deg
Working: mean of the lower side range 5.57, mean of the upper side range 11.5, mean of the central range 9.77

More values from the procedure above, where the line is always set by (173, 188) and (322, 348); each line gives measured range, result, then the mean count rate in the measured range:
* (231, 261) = 2.5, 10.1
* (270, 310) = 3.4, 10.3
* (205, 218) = 7.0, 4.92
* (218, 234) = 7.9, 5.48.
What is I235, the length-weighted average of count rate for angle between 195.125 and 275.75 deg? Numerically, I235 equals 8.15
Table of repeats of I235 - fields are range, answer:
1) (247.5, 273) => 10.5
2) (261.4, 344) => 10.9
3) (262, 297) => 10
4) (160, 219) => 8.6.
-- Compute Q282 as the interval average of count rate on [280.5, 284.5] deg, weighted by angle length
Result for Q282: 9.12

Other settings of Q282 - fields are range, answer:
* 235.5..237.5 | 9.54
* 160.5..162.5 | 10.7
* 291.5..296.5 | 11.2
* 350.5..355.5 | 12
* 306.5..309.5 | 11.3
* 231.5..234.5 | 7.77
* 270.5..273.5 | 10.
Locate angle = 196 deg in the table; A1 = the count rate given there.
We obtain 8.693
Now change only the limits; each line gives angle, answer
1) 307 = 11.24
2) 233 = 7.861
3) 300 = 10.91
